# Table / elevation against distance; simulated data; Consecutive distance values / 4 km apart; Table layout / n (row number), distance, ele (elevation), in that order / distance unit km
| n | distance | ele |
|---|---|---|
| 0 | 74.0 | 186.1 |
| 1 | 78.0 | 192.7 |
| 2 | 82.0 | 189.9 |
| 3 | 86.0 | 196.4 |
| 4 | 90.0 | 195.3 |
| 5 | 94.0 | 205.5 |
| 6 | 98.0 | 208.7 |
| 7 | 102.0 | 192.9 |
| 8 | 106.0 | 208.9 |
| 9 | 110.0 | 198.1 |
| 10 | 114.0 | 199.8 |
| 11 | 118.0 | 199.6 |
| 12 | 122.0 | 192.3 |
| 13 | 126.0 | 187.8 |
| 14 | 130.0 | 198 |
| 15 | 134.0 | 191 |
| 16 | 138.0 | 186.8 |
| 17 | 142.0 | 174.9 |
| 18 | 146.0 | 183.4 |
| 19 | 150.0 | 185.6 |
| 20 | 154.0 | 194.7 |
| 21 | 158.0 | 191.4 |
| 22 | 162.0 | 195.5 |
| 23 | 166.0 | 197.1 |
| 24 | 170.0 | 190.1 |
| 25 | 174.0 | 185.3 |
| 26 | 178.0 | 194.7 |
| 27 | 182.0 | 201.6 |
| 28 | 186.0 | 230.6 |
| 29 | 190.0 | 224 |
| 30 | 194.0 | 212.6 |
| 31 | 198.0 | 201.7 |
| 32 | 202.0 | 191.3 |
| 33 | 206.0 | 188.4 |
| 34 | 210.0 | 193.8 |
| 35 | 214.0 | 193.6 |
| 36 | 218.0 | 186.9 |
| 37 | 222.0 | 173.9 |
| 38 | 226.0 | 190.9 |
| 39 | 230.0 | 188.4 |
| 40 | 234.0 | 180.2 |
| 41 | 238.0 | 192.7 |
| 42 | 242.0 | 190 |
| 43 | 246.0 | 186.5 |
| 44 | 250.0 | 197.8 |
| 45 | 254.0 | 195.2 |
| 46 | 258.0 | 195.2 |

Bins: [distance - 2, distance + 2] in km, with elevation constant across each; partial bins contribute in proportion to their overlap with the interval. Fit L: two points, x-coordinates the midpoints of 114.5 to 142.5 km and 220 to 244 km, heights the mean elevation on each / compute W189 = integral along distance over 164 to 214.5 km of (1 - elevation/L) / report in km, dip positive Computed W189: -3.3 km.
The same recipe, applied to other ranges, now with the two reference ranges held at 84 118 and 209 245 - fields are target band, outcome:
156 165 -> 0.03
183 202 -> -2.23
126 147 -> 1.06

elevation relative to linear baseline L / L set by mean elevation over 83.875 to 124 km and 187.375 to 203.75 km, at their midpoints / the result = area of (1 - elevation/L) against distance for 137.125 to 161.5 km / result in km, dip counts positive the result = 2.1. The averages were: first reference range 200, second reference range 209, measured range 187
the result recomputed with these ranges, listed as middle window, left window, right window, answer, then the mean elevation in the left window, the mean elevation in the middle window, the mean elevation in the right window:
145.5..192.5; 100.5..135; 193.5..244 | -1.20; 197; 198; 190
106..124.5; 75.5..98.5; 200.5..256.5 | -0.27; 197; 198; 189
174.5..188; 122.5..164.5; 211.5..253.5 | -1.25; 189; 206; 188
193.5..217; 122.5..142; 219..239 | -1.19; 189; 195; 185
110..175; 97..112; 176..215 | 3.63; 202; 191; 203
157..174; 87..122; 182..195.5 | 1.72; 200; 193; 220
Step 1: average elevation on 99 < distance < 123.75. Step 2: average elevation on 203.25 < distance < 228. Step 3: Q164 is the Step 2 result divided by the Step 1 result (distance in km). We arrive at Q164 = 0.94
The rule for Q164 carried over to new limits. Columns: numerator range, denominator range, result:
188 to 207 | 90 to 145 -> 1.05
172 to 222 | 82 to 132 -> 1.01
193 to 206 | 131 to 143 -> 1.07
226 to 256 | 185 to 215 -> 0.93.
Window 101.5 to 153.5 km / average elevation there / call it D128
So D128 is 192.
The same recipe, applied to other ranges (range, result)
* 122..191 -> 194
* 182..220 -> 202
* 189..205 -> 205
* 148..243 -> 195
